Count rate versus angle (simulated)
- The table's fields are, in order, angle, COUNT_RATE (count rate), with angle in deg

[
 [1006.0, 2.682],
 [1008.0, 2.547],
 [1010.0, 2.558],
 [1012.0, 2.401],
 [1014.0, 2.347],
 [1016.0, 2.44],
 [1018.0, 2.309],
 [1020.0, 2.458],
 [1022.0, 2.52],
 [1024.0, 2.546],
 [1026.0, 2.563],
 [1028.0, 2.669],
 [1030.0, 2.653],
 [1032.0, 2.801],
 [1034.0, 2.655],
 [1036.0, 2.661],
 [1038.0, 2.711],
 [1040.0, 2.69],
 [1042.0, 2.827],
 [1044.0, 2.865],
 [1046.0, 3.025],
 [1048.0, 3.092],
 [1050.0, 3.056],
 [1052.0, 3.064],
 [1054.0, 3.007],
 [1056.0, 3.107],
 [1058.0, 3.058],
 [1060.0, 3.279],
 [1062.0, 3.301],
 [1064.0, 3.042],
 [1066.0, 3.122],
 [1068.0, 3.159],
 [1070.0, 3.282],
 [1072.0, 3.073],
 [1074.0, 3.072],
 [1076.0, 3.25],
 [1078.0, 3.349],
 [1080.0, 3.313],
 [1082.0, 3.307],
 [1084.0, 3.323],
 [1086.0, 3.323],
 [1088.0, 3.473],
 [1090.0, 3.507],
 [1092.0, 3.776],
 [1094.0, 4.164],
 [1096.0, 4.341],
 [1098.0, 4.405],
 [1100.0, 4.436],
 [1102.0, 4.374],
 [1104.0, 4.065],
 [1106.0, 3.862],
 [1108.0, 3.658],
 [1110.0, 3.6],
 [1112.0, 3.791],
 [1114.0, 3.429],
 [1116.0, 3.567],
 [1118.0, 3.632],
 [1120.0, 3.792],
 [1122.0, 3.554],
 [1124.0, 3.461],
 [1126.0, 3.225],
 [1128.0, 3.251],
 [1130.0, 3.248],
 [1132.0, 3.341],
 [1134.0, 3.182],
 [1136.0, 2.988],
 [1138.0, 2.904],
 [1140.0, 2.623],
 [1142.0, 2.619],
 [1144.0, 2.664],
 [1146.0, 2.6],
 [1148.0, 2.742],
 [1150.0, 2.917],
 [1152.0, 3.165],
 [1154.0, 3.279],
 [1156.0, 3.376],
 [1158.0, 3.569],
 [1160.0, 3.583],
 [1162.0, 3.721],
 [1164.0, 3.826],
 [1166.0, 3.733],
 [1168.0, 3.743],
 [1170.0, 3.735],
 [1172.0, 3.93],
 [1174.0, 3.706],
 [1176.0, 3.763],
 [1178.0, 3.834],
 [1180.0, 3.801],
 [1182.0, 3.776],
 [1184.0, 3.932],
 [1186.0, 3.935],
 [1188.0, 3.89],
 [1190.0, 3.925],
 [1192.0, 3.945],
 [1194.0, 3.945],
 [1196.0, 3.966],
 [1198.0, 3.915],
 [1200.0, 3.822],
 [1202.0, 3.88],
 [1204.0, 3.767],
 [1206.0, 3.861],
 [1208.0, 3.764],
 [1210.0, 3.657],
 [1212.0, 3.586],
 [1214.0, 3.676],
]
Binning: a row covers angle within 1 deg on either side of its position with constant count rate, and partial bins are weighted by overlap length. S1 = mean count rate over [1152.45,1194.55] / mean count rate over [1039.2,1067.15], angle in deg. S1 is 1.2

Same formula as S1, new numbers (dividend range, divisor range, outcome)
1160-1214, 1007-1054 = 1.42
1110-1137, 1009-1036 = 1.35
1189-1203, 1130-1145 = 1.34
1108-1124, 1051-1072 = 1.15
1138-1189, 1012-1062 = 1.24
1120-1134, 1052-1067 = 1.08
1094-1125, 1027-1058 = 1.35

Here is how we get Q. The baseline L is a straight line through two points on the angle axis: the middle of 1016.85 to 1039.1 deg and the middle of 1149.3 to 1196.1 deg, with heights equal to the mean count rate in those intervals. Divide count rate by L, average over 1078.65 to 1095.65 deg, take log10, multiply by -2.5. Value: -0.16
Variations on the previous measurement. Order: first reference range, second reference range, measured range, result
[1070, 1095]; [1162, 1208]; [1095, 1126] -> -0.10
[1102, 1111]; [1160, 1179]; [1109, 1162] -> 0.18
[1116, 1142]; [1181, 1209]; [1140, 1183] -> 0.05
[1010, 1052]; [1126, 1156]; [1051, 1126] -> -0.23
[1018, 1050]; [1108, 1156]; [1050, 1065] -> -0.10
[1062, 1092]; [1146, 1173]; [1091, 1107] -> -0.25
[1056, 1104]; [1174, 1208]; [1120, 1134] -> 0.09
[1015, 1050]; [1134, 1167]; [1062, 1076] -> -0.12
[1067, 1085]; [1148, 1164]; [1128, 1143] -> 0.11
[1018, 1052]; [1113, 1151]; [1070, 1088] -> -0.12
